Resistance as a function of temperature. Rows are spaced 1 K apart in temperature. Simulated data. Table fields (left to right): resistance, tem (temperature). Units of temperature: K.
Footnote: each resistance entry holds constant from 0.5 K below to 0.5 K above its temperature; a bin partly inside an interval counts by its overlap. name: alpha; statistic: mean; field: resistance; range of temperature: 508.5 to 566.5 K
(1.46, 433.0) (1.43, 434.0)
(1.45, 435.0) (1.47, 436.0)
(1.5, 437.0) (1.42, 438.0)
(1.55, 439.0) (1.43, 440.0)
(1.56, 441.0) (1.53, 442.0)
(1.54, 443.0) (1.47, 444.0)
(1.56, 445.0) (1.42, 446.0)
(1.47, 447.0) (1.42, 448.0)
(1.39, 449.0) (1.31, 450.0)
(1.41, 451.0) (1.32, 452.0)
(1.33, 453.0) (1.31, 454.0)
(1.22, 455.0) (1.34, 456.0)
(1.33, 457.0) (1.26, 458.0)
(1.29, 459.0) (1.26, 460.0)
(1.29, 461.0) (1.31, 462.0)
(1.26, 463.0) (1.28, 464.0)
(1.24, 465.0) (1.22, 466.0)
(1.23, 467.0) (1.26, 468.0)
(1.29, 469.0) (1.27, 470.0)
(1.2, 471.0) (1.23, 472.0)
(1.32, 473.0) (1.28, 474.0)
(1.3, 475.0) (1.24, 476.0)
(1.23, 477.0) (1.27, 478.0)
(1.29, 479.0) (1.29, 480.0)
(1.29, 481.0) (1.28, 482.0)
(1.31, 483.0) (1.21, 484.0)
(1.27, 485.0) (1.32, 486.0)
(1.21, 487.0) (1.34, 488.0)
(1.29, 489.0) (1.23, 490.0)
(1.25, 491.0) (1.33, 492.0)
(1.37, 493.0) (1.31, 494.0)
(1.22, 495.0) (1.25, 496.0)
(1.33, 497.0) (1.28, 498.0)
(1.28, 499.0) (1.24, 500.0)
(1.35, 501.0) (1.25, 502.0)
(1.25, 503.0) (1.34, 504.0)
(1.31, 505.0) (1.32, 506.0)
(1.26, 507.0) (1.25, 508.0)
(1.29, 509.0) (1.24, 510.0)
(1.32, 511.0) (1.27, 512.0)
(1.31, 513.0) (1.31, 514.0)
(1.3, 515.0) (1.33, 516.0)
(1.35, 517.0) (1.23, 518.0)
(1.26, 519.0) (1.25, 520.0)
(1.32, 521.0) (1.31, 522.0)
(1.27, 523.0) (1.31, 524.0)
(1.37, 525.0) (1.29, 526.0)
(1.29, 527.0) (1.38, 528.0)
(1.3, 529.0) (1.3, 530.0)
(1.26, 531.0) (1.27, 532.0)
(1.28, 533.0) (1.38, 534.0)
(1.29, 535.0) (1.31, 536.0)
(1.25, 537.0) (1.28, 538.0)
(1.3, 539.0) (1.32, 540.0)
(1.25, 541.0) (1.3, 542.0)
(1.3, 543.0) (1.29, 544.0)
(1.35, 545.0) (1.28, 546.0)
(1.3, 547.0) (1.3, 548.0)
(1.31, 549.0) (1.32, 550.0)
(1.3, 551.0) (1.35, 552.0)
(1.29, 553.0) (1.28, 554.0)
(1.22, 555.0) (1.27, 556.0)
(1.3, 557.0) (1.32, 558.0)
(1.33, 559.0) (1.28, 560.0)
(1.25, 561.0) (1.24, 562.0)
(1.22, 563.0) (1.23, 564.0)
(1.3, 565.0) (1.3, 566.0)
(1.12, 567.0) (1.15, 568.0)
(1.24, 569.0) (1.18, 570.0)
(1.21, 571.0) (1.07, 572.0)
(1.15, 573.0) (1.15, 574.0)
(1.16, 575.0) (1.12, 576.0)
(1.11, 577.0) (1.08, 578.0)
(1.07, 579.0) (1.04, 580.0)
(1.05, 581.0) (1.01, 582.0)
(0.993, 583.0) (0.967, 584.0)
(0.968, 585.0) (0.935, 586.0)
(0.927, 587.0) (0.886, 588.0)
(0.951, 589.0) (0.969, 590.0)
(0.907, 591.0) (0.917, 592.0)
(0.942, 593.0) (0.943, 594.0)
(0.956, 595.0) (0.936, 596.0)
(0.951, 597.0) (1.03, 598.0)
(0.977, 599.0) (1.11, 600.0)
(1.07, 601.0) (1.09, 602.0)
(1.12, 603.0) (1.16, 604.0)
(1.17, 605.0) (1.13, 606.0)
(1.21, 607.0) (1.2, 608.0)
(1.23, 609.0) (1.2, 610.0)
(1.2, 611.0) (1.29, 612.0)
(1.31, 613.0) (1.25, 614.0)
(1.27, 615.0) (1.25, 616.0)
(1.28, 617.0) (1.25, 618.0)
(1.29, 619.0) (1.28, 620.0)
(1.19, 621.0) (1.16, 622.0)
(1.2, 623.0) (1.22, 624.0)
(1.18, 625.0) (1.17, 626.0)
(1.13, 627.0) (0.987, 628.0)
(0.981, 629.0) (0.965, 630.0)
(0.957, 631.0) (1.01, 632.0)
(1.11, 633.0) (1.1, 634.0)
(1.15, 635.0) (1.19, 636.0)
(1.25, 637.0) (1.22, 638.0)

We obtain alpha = 1.29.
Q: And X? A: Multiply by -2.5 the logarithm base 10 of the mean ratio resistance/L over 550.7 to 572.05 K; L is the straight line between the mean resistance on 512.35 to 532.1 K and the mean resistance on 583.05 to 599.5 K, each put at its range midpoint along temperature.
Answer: -0.14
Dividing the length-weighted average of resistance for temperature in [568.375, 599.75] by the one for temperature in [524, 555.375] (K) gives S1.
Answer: 0.8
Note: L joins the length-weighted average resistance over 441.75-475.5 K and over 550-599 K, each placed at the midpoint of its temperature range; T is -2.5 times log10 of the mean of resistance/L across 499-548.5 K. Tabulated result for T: -0.08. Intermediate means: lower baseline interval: 1.33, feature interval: 1.3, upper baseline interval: 1.12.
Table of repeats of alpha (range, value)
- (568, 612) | 1.07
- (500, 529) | 1.3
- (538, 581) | 1.24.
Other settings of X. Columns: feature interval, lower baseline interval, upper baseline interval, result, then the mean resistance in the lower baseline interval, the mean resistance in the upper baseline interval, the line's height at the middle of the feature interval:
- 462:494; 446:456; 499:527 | 0.05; 1.36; 1.29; 1.33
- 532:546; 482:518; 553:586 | -0.07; 1.29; 1.17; 1.22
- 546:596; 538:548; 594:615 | 0.08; 1.3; 1.13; 1.22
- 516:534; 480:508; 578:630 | -0.06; 1.28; 1.09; 1.23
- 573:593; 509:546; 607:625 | 0.24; 1.3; 1.24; 1.26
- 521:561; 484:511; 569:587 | -0.11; 1.28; 1.07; 1.17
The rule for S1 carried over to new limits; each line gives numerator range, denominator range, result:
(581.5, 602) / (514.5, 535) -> 0.75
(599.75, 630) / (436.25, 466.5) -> 0.86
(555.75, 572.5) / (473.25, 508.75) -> 0.96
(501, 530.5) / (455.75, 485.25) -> 1.02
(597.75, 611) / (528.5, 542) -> 0.88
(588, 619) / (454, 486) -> 0.87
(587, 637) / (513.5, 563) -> 0.86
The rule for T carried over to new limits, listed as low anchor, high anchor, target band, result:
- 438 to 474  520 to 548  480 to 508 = 0.03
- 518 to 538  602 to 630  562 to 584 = 0.10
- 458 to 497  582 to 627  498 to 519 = -0.05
